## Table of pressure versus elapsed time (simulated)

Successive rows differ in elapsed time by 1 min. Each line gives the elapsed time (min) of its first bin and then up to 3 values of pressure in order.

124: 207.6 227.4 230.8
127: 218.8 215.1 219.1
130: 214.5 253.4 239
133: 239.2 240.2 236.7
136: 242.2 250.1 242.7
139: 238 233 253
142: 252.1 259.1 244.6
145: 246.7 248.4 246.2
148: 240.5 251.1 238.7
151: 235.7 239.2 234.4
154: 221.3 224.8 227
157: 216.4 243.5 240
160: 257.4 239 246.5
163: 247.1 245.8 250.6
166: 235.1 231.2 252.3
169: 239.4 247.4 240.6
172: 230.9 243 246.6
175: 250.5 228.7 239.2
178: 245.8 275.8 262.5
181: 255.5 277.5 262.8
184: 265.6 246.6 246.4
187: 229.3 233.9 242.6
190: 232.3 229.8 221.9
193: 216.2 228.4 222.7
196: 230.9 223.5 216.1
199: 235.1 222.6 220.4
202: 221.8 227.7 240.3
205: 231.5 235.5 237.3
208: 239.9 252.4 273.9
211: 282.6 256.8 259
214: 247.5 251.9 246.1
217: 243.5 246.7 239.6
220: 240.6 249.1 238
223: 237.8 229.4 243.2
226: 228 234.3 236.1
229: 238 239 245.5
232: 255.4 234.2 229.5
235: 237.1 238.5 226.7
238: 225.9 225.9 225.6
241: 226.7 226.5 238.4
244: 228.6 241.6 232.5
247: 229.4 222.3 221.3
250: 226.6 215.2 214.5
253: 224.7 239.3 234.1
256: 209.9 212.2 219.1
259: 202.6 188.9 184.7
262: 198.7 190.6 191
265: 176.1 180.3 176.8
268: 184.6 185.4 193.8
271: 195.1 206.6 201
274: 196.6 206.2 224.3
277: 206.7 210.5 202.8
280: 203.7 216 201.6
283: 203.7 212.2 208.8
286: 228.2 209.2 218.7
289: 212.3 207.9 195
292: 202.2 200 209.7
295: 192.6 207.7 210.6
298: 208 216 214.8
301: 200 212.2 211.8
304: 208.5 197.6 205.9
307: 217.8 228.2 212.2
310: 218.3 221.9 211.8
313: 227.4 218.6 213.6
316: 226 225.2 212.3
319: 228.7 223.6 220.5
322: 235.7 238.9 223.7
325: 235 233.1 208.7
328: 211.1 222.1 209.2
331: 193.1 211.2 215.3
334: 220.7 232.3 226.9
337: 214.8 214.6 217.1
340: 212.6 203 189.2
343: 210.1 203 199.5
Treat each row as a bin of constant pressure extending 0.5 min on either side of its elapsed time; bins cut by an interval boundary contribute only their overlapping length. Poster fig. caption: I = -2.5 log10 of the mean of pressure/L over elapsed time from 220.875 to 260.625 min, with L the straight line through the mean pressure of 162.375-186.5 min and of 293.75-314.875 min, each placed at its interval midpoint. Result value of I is 0.00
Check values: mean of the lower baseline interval 249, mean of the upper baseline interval 212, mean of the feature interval 229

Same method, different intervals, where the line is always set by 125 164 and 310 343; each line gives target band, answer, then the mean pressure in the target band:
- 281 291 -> 0.06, 211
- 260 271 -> 0.20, 187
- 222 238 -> -0.03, 237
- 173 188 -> -0.08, 251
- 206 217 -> -0.10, 253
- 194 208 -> 0.02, 229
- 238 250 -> -0.01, 229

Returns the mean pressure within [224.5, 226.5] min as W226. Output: 236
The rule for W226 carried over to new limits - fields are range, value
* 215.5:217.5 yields 245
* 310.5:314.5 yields 220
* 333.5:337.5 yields 224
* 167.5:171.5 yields 245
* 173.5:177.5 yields 241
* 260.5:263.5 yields 191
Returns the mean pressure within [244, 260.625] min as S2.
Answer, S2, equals 221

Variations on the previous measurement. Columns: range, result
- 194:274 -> 226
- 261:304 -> 203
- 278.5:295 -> 208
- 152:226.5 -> 241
